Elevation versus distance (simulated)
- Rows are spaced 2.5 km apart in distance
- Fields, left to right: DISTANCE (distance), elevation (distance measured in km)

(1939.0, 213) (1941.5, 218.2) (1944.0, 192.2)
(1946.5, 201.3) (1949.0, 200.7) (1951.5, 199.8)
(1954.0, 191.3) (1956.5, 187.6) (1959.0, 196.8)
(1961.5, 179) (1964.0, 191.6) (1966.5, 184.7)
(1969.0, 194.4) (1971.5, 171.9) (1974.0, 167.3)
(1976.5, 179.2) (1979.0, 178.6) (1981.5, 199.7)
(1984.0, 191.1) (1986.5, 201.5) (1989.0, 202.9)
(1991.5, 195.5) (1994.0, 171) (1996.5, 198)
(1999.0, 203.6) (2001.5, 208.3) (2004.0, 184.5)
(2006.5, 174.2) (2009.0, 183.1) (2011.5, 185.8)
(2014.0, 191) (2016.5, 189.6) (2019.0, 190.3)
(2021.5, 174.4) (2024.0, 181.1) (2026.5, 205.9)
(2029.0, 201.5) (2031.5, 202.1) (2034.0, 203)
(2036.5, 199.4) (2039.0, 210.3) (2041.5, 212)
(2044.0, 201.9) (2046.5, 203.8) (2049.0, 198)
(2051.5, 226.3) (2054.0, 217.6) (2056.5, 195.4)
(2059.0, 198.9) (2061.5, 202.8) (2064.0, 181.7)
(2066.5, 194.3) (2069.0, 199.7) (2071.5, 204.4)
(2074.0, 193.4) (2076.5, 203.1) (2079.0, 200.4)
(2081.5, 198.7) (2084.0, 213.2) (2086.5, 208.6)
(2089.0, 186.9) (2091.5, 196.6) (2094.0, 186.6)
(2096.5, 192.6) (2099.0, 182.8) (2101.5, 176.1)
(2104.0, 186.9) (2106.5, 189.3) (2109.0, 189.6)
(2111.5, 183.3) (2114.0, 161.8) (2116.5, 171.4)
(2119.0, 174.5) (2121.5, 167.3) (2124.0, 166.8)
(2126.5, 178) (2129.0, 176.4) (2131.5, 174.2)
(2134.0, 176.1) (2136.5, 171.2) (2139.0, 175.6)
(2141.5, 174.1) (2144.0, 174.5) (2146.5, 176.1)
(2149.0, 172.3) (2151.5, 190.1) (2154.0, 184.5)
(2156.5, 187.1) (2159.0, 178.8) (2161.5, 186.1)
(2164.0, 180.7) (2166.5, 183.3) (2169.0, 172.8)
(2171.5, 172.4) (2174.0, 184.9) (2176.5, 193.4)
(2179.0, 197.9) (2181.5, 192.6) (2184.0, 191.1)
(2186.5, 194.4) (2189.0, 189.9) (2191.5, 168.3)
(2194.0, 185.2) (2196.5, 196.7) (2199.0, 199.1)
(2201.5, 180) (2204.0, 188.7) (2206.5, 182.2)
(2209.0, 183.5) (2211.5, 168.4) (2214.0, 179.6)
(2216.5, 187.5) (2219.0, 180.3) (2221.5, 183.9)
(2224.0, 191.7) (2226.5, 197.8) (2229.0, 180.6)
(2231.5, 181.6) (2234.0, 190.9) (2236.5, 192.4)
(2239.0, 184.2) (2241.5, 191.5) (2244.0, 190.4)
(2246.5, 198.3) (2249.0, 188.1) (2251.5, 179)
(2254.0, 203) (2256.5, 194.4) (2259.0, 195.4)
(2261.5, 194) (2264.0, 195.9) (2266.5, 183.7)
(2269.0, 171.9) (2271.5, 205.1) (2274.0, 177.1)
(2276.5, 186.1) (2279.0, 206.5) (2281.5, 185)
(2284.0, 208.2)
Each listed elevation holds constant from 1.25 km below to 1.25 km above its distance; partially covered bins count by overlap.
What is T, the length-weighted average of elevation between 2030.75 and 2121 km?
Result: 195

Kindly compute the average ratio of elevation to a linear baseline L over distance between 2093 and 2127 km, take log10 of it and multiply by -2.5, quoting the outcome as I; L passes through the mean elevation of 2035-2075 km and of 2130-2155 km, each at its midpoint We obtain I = 0.04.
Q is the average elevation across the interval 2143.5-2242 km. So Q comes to 185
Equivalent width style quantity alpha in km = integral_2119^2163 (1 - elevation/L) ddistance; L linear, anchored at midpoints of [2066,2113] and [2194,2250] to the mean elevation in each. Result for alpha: 3.3 km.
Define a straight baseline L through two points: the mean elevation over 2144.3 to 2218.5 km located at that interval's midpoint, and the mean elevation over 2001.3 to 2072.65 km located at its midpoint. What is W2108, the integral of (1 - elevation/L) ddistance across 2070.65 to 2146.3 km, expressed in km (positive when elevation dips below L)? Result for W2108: 2.6 km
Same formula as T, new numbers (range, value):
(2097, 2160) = 178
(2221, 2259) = 190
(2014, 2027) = 188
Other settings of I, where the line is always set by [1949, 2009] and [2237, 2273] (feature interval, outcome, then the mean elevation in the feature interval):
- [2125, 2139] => 0.09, 175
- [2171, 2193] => 0.02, 188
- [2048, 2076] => -0.06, 201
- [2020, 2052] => -0.06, 201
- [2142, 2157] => 0.06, 180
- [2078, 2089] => -0.07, 203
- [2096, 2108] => 0.03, 185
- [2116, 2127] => 0.11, 171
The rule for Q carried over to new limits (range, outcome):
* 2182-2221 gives 185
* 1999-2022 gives 188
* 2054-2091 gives 199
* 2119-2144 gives 173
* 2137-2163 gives 180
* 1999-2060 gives 198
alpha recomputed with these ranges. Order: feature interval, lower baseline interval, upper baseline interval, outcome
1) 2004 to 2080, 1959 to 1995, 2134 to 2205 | -4.76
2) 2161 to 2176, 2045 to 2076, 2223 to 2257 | 1.10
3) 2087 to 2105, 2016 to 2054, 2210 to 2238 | 0.72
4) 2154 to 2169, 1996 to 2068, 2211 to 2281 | 0.75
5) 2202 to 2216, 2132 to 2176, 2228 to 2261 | 0.37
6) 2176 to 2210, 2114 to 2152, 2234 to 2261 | -1.03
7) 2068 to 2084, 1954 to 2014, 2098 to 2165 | -1.68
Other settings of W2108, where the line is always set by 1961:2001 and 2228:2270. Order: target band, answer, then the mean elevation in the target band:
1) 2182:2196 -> 0.2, 187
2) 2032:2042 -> -0.9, 205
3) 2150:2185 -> 0.7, 185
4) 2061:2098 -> -1.7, 197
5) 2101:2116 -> 0.6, 181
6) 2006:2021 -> 0.2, 186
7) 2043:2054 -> -1.2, 209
